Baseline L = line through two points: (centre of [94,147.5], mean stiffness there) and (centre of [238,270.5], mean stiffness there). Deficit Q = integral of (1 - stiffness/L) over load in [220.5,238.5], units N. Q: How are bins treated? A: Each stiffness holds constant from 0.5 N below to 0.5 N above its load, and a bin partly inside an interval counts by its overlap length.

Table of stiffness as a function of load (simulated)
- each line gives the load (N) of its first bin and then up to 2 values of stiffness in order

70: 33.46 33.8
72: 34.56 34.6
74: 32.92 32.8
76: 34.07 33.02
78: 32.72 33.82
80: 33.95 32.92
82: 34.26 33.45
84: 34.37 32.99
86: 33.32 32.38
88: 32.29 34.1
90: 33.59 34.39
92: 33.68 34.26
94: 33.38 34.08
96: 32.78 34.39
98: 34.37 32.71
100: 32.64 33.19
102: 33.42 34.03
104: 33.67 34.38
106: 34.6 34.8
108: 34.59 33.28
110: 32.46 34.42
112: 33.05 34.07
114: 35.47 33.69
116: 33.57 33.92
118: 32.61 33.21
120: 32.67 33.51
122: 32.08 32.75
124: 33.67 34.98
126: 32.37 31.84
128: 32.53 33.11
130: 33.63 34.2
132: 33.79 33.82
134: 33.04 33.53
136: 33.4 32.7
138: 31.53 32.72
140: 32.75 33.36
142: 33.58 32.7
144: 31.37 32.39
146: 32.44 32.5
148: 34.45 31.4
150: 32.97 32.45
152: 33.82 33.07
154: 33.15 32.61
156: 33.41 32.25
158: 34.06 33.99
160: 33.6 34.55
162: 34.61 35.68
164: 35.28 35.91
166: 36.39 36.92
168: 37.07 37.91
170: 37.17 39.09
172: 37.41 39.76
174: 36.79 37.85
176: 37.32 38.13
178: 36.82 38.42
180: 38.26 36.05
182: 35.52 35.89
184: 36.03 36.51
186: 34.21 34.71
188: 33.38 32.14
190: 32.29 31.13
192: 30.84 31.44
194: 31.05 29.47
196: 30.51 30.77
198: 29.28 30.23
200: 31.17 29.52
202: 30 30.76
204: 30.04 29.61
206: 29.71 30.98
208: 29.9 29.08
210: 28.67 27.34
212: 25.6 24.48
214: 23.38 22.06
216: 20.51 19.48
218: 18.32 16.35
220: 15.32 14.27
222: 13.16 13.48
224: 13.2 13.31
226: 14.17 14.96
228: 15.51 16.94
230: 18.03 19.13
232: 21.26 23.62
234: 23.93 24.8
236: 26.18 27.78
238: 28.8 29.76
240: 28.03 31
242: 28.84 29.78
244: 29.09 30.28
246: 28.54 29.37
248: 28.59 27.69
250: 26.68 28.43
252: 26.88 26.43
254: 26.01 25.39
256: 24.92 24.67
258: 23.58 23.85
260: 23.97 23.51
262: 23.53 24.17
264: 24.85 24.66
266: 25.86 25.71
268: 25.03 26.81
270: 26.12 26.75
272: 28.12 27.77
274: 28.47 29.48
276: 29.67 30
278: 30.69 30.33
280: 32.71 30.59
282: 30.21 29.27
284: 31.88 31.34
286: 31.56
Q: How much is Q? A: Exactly 5.7 N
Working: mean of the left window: 33.3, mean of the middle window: 19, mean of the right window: 26.7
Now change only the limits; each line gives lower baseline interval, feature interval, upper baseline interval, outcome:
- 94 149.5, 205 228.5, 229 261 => 6.0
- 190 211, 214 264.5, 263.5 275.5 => 9.0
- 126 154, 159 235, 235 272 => 2.7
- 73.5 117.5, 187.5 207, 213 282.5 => -2.3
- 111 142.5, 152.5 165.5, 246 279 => -1.0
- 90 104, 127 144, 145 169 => 0.4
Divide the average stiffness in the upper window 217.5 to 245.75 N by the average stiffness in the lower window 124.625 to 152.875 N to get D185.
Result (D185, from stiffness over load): 0.65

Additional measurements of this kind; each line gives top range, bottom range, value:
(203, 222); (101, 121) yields 0.71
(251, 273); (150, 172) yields 0.73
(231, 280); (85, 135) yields 0.80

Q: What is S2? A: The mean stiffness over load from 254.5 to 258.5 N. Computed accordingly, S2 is 24.6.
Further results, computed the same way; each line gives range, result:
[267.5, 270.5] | 26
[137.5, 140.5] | 32.3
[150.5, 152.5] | 33.1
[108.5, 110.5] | 32.9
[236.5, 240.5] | 28.6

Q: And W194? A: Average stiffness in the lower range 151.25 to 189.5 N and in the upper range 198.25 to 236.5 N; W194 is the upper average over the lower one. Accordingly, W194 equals 0.6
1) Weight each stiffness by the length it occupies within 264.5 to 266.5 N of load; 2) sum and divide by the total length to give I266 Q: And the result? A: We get 25.3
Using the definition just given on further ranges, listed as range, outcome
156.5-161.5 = 33.7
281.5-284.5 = 30.5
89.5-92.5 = 33.9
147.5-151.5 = 32.8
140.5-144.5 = 32.8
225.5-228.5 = 14.9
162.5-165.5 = 35.6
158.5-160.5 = 33.8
